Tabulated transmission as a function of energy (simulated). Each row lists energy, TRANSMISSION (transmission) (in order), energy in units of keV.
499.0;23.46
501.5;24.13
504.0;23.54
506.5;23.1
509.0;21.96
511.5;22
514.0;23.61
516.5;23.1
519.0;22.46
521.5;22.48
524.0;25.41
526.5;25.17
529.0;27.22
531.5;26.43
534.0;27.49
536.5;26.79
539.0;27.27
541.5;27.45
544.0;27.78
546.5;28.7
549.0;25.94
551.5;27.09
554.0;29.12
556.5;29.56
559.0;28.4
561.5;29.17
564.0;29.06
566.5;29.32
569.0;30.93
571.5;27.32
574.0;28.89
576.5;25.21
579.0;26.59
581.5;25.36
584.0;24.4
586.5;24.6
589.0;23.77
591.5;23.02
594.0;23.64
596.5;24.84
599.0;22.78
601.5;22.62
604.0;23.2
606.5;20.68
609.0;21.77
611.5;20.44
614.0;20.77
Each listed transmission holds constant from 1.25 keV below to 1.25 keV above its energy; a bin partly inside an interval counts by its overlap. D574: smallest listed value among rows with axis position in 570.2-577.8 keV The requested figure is 25.21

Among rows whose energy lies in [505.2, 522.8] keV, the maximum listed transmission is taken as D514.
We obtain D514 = 23.61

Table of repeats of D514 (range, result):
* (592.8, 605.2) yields 24.84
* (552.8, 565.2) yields 29.56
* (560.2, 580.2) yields 30.93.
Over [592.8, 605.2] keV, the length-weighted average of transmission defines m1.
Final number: 23.4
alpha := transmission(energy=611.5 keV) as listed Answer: 20.44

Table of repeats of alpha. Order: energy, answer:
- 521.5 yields 22.48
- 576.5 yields 25.21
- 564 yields 29.06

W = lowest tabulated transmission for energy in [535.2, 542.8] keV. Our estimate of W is 26.79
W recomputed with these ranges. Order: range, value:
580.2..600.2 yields 22.78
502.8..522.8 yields 21.96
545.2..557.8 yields 25.94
